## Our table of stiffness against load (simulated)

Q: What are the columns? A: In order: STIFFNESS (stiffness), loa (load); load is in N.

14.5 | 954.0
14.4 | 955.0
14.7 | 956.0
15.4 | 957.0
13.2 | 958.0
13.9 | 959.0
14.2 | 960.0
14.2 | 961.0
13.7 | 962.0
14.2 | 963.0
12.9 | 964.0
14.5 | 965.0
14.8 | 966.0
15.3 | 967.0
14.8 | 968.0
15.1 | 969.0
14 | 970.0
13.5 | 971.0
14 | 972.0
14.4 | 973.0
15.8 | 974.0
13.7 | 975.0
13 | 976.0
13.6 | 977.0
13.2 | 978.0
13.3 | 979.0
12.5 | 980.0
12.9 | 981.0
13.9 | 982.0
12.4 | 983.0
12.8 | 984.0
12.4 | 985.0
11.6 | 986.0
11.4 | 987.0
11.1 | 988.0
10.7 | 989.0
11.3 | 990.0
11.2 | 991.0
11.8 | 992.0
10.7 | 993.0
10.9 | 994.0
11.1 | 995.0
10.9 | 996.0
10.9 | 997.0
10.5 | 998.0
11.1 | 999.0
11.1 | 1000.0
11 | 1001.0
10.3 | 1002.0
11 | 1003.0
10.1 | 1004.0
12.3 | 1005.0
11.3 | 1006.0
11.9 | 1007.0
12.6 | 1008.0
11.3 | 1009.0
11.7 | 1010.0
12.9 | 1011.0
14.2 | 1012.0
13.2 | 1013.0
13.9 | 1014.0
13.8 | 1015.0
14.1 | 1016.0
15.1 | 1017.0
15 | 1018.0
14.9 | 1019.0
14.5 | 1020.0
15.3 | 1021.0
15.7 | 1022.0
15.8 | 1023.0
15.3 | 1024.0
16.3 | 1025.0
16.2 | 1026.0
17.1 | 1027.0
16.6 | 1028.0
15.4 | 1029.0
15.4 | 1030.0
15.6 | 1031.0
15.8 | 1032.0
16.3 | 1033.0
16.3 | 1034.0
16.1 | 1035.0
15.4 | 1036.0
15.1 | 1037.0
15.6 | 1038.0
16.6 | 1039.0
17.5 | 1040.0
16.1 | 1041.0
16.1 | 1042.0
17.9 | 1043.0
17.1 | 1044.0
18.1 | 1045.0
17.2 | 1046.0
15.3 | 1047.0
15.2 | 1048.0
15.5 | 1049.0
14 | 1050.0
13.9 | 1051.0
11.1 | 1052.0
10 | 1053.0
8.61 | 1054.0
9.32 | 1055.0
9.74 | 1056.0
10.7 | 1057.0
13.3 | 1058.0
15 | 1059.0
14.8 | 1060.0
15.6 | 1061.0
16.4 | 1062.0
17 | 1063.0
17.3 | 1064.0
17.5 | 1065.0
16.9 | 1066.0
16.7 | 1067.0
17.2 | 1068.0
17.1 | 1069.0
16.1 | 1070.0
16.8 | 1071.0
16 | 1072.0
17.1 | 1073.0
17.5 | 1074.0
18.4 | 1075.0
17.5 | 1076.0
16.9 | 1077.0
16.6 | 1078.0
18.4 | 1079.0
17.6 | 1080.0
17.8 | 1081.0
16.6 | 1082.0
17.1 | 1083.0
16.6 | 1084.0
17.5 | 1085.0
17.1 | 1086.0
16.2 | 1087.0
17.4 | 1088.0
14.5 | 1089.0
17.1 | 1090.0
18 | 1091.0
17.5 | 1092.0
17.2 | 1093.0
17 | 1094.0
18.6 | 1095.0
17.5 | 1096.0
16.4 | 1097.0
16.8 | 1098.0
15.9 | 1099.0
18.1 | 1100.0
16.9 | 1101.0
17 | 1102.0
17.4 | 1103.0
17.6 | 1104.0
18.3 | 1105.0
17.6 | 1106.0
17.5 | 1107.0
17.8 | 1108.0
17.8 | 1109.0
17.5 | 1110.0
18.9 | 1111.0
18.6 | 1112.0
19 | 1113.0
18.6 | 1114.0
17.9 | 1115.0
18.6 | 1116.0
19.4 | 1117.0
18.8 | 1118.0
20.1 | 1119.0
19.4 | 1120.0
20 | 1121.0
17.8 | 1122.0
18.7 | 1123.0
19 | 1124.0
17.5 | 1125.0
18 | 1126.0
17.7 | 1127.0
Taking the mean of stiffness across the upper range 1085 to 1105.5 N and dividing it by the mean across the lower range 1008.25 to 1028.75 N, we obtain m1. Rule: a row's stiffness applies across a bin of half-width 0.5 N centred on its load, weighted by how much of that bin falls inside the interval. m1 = 1.17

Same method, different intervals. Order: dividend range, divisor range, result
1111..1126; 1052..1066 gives 1.39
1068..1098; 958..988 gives 1.26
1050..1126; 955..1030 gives 1.26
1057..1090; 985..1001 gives 1.49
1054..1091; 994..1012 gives 1.41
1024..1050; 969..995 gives 1.28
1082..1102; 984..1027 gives 1.35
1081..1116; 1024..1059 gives 1.17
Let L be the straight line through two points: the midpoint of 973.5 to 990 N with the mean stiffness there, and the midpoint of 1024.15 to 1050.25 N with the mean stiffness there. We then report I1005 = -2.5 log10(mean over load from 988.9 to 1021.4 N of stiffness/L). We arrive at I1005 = 0.165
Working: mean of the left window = 12.7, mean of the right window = 16.2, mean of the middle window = 12.2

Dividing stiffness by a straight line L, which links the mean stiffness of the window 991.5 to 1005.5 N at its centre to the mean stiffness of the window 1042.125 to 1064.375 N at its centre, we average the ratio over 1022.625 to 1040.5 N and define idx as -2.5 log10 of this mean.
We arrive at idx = -0.23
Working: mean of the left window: 11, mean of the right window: 14.2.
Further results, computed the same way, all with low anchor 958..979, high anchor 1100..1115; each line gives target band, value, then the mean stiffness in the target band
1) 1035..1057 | 0.120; 14.5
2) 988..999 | 0.320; 11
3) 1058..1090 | 0.014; 16.8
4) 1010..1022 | 0.087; 14.2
